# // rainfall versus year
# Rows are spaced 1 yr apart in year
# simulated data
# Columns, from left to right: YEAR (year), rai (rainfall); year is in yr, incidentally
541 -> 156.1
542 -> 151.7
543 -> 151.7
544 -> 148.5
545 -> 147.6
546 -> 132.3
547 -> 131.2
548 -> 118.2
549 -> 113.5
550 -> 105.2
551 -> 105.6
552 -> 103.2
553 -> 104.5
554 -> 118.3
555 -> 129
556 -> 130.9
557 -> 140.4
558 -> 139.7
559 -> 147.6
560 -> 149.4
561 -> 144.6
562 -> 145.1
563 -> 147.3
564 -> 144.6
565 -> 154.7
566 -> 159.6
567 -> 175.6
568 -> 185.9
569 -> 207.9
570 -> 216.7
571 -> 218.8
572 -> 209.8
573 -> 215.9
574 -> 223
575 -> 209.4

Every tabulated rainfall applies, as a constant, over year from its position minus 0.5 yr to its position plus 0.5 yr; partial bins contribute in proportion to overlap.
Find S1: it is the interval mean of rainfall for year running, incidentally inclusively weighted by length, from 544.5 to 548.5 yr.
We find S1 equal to 132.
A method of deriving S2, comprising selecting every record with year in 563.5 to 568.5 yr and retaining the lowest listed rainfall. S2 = 144.6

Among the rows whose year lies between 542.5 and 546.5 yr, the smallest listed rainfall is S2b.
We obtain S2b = 132.3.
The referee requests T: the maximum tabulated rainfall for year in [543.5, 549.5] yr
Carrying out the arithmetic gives 148.5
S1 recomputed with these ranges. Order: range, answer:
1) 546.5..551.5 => 115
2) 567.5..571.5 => 207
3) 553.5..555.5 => 124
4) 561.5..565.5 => 148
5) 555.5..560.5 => 142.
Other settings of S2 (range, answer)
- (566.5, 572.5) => 175.6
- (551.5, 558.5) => 103.2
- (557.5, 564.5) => 139.7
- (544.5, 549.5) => 113.5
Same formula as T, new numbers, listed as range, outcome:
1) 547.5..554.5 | 118.3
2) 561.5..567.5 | 175.6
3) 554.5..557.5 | 140.4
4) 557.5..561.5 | 149.4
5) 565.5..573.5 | 218.8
